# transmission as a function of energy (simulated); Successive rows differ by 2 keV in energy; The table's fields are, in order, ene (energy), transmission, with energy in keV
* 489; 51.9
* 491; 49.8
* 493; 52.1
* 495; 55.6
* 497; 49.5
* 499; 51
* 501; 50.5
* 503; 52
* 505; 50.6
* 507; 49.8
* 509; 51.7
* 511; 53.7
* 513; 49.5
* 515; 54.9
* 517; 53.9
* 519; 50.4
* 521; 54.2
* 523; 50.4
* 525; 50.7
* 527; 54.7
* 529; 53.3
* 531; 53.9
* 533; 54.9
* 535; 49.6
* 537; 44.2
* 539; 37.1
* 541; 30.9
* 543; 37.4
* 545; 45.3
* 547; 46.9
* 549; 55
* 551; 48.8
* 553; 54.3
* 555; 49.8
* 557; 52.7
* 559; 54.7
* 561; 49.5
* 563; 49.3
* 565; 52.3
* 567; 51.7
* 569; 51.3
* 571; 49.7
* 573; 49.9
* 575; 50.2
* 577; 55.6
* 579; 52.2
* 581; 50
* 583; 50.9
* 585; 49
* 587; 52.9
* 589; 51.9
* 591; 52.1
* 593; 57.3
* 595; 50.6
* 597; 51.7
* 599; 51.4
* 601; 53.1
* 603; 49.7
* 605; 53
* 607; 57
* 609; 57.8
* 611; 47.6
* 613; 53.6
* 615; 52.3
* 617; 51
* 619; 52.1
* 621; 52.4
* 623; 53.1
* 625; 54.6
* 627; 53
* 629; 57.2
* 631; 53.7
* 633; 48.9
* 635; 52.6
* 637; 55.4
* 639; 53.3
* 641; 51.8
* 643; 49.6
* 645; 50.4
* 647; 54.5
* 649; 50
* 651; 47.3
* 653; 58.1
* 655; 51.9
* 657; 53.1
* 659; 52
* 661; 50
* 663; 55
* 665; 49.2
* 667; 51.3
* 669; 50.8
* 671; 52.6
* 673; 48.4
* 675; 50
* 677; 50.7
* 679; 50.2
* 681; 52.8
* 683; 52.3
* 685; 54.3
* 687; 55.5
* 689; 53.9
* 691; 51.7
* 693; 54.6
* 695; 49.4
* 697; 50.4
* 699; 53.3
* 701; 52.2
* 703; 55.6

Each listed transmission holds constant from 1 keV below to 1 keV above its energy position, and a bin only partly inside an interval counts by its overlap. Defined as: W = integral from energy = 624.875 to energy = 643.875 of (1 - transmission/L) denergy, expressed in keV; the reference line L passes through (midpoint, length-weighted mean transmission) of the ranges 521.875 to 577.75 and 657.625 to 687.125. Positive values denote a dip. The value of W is -0.8 keV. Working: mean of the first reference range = 49.4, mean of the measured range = 53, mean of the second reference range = 51.6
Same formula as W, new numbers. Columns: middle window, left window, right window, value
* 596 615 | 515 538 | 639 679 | -0.40 keV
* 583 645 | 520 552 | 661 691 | -3.05 keV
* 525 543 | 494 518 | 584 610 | 1.80 keV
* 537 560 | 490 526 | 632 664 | 2.35 keV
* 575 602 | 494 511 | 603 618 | 0.27 keV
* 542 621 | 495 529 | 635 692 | 0.92 keV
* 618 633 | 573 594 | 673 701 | -0.38 keV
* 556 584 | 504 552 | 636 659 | -0.62 keV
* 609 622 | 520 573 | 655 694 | -0.31 keV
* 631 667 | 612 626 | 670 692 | 0.29 keV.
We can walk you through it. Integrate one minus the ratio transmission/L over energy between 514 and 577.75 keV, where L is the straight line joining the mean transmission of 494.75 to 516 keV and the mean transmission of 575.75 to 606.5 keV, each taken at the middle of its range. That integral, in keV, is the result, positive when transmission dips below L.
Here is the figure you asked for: 2.40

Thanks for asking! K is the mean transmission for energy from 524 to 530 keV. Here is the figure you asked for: 52.9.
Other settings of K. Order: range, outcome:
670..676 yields 50.3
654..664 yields 52.4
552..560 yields 52.9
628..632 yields 55.5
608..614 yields 53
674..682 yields 50.9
